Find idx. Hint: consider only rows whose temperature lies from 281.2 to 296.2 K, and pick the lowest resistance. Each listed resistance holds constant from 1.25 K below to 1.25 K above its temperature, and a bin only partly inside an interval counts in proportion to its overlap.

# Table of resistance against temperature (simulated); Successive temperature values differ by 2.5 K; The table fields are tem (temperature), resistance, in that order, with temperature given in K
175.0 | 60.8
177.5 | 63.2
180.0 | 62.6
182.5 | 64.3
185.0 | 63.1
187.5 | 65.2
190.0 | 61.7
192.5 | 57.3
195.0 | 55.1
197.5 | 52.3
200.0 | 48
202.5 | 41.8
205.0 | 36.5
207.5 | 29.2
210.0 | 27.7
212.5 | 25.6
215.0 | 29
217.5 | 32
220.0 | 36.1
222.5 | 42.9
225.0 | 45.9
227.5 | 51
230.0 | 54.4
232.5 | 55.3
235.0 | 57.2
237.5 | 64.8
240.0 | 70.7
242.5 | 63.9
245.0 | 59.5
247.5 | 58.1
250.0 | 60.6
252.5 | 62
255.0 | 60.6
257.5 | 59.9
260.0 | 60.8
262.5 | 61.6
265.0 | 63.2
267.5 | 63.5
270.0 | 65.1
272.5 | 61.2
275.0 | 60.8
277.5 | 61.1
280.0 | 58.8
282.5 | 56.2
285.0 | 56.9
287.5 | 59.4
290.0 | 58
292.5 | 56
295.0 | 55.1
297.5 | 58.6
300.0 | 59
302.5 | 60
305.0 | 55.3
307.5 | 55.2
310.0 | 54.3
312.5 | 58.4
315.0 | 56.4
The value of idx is 55.1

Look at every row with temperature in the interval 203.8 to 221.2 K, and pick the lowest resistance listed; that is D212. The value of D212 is 25.6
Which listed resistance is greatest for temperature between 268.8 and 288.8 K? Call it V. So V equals 65.1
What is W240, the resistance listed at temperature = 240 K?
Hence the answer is 70.7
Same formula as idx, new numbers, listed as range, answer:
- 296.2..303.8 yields 58.6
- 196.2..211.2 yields 27.7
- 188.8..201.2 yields 48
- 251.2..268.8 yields 59.9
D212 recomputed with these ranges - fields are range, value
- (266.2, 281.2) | 58.8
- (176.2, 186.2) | 62.6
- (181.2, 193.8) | 57.3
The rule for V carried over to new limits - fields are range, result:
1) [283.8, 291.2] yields 59.4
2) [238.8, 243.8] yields 70.7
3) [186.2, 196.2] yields 65.2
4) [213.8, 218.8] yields 32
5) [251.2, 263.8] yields 62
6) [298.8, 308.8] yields 60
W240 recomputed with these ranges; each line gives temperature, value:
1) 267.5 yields 63.5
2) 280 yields 58.8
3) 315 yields 56.4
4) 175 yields 60.8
